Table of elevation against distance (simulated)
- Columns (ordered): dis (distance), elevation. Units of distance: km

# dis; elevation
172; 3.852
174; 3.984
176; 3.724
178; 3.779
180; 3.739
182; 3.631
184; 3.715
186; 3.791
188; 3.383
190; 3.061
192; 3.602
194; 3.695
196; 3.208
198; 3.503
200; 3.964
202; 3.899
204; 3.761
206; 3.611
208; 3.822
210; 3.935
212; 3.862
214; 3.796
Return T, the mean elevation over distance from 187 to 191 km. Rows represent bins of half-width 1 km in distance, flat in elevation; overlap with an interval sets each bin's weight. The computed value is 3.22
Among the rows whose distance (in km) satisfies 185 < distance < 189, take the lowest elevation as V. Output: 3.383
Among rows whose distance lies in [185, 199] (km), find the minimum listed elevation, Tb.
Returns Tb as 3.061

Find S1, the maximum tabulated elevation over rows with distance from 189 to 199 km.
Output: 3.695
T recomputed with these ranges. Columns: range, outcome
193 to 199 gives 3.47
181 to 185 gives 3.67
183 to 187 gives 3.75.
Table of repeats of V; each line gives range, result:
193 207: 3.208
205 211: 3.611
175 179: 3.724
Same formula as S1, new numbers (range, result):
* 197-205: 3.964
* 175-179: 3.779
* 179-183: 3.739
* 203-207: 3.761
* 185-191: 3.791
